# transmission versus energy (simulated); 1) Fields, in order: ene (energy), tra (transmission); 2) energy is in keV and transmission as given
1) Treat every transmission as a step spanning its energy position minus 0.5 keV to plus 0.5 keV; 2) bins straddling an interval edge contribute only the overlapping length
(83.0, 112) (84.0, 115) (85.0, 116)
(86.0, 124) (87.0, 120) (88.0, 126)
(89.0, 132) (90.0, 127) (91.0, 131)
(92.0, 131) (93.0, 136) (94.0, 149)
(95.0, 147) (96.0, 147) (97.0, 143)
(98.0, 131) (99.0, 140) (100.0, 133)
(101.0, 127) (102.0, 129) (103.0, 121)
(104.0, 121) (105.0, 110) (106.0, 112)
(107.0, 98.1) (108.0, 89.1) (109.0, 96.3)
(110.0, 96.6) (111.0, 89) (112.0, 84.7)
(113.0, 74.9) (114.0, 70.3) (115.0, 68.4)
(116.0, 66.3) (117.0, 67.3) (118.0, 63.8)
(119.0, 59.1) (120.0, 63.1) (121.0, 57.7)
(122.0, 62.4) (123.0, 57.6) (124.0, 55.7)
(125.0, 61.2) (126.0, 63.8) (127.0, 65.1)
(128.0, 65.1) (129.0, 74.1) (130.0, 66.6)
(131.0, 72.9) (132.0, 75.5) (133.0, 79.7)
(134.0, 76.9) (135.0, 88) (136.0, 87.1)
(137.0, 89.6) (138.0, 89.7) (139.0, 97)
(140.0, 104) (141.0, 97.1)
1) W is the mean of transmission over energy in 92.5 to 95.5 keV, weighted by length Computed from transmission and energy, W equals 144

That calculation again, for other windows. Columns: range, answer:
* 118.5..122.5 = 60.6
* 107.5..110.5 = 94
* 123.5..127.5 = 61.4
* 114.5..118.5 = 66.4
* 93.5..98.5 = 143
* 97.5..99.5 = 136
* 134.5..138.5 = 88.6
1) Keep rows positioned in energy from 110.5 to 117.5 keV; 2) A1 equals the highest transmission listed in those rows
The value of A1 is 89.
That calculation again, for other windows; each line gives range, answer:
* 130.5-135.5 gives 88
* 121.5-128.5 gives 65.1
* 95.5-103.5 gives 147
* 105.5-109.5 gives 112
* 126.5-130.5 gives 74.1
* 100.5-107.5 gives 129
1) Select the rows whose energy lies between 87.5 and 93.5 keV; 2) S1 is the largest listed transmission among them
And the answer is 136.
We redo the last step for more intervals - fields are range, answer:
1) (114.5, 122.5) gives 68.4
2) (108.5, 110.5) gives 96.6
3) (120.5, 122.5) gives 62.4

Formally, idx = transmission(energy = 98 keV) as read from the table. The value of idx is 131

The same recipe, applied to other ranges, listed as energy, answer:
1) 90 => 127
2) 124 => 55.7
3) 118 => 63.8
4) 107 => 98.1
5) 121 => 57.7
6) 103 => 121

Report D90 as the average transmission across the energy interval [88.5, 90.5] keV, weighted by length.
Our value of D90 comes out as 130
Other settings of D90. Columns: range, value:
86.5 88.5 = 123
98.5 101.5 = 133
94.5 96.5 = 147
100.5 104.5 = 124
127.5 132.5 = 70.8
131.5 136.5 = 81.4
